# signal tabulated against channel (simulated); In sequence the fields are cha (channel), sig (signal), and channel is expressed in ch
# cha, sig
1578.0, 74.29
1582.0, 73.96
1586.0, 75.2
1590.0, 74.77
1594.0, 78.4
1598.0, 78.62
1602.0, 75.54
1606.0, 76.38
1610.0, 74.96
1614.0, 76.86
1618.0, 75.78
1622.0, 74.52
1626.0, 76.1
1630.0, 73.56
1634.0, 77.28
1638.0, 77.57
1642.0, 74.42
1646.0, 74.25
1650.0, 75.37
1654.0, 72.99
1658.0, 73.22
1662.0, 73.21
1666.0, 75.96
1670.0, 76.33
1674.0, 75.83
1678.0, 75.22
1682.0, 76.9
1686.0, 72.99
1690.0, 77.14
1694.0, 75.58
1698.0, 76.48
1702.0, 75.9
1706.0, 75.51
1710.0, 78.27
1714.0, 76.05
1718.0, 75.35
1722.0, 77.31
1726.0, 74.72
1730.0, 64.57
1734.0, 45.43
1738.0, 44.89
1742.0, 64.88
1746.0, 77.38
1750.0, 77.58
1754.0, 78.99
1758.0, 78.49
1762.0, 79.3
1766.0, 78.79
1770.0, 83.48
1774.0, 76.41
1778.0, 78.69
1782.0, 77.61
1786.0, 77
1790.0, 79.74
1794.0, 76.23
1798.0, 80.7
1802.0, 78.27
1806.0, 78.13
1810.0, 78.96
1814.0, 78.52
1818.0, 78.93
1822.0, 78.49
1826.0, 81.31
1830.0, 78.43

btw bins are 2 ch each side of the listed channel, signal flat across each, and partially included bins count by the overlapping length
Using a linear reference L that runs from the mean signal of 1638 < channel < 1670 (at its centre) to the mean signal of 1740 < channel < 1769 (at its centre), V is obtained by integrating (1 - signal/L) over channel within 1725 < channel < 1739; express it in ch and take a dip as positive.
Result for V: 3.5 ch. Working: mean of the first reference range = 74.5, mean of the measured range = 57.1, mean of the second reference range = 76.7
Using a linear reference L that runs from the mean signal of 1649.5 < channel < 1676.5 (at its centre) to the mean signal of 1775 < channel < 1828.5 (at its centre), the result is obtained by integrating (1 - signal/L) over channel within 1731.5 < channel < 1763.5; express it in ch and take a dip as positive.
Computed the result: 3.7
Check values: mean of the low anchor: 74.7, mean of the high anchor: 78.6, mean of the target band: 68.1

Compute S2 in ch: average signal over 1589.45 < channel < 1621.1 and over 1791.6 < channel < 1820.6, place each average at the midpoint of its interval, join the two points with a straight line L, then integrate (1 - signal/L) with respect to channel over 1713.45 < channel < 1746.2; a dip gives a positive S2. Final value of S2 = 5.1 ch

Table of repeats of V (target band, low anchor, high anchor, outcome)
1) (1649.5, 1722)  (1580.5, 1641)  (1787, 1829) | 1.5 ch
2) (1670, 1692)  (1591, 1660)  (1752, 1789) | 0.3 ch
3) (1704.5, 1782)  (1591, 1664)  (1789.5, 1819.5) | 4.5 ch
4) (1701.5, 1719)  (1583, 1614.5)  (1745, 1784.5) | 0.4 ch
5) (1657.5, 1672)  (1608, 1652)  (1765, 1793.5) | 0.3 ch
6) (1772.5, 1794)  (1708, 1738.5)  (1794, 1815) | -0.5 ch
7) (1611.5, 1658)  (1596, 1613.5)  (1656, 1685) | 0.4 ch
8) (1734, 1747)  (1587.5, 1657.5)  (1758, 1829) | 3.2 ch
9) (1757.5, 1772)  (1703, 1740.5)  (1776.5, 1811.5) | -1.2 ch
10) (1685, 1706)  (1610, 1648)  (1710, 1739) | -1.8 ch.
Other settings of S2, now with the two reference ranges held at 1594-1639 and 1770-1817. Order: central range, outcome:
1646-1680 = 0.9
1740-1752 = 0.7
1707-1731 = 0.8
